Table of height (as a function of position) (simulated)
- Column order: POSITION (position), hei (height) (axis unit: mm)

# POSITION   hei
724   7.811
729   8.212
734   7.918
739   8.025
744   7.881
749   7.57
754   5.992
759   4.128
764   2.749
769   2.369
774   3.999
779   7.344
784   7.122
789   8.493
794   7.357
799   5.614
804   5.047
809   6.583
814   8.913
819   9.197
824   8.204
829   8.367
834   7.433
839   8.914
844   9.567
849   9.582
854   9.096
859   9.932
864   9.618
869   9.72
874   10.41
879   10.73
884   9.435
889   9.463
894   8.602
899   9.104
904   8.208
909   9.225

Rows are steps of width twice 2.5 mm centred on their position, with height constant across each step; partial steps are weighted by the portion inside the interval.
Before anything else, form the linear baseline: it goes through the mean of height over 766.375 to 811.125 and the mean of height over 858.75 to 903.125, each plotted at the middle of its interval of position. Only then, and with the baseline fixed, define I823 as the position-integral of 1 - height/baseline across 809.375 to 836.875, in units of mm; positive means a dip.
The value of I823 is -3.69 mm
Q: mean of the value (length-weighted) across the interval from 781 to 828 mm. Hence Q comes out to 7.42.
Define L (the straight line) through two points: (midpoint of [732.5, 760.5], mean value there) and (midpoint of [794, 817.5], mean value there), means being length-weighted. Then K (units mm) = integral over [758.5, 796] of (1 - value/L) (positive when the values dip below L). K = 7.40 mm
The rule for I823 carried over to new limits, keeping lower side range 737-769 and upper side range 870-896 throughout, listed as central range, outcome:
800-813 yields 2.2 mm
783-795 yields -1.6 mm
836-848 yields -1.0 mm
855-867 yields -0.8 mm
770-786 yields 1.9 mm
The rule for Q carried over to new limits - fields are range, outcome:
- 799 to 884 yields 8.76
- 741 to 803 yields 5.88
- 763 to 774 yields 2.86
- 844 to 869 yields 9.57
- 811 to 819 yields 8.86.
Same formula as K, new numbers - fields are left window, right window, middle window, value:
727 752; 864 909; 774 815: 8.1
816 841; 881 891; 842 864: -1.6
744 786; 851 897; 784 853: -4.7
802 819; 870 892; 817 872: -3.4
